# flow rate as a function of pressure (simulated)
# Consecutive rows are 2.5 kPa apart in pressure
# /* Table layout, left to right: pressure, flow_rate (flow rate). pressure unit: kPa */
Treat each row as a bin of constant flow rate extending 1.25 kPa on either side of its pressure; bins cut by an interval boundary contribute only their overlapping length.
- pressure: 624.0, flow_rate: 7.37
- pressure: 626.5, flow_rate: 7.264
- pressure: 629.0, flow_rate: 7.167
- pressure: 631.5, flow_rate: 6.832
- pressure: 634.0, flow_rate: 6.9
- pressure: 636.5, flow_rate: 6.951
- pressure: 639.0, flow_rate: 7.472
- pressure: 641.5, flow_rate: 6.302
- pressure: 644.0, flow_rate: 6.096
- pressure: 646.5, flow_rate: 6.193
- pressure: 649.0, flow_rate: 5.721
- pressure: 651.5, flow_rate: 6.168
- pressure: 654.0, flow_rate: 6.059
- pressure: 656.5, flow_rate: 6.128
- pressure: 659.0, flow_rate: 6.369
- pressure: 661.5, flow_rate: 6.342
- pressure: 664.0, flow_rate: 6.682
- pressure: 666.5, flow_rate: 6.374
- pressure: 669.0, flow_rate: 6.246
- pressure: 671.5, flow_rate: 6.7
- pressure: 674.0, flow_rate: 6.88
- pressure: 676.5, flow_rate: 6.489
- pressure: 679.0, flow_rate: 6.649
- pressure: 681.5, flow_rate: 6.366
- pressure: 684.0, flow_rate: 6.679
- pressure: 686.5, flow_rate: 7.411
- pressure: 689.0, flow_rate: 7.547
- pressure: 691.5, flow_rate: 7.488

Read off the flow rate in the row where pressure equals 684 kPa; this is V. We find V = 6.679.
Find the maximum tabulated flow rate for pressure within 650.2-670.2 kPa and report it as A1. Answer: 6.682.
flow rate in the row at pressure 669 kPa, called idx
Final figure 6.246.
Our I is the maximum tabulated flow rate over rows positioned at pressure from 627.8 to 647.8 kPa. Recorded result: 7.472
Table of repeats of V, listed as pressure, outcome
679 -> 6.649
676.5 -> 6.489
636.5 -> 6.951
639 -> 7.472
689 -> 7.547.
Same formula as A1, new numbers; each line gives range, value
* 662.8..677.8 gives 6.88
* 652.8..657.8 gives 6.128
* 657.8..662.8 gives 6.369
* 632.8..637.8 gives 6.951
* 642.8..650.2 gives 6.193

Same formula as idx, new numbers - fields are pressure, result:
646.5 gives 6.193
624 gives 7.37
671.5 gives 6.7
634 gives 6.9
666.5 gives 6.374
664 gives 6.682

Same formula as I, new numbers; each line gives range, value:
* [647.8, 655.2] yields 6.168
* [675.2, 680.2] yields 6.649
